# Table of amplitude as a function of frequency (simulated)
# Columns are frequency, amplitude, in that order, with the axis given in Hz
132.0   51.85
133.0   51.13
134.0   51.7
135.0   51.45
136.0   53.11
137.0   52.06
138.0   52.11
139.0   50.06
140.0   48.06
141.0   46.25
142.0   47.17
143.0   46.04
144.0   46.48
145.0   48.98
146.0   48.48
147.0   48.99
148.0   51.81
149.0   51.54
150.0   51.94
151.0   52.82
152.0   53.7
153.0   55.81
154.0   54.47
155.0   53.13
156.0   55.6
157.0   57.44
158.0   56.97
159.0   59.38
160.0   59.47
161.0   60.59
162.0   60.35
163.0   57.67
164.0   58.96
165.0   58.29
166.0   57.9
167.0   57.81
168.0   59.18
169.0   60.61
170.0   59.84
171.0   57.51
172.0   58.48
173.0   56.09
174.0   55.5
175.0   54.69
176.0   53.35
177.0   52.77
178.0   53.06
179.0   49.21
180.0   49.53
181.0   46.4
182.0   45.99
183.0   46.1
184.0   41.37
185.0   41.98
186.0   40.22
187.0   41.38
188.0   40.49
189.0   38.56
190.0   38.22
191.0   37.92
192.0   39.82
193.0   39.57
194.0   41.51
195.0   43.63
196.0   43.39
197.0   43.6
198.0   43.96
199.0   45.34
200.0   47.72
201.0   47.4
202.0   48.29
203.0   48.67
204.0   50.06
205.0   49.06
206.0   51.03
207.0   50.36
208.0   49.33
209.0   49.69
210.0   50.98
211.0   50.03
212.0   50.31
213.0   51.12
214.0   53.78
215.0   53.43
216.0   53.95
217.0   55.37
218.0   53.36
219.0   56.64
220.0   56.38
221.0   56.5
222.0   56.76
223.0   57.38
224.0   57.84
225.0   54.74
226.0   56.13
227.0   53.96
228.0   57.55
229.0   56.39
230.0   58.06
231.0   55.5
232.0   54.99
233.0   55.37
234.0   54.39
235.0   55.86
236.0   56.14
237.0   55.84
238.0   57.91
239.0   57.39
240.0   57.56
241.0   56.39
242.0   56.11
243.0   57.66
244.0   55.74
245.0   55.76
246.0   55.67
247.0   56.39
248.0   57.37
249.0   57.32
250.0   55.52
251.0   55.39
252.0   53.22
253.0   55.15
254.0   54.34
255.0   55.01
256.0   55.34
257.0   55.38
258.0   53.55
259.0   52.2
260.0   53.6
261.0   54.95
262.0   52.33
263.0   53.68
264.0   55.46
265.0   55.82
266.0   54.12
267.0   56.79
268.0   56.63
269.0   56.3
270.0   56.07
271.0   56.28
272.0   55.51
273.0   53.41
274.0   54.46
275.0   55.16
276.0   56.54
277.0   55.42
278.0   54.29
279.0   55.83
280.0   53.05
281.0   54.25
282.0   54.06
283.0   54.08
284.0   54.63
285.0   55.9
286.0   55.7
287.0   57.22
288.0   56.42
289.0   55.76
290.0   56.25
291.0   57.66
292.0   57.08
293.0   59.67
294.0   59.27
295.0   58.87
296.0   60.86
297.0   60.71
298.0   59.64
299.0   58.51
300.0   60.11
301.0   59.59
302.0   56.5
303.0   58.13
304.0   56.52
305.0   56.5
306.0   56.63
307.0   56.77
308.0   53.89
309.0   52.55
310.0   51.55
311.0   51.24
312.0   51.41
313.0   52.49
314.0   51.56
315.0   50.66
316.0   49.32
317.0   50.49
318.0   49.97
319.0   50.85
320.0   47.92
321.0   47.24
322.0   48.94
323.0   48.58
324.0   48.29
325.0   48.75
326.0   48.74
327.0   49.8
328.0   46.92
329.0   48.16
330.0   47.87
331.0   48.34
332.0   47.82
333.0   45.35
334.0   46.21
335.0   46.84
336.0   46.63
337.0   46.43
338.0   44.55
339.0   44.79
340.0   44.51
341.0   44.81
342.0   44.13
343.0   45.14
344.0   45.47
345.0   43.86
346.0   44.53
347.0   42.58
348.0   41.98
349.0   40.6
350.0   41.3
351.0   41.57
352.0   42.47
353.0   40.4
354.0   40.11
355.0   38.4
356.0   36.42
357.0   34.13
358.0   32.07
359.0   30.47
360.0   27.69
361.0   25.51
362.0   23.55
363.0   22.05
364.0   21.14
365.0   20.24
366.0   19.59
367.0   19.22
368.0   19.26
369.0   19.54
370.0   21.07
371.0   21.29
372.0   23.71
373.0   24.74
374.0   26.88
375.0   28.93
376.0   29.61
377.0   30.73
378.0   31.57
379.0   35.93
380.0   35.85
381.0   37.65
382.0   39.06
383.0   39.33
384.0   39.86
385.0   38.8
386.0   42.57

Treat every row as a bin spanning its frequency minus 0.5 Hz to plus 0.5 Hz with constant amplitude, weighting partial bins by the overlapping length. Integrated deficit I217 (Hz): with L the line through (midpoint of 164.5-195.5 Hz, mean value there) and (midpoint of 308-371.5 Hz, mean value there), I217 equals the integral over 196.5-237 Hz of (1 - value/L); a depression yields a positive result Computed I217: -4.8 Hz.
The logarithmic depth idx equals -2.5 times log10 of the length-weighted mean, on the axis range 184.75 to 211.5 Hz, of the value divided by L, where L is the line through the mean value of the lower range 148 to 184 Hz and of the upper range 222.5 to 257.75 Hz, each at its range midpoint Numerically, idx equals 0.23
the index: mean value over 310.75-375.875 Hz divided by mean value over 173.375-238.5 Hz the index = 0.79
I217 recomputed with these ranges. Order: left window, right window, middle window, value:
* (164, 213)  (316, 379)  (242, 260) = -4.3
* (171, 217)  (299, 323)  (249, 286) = -2.7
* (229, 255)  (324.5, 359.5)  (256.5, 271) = -0.4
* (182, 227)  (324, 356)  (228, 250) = -4.2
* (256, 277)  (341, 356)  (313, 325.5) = -0.7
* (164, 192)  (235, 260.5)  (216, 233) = -0.7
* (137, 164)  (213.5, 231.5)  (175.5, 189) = 2.0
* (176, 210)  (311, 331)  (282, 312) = -5.0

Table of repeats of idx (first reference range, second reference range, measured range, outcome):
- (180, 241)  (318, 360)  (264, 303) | -0.21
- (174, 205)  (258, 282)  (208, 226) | -0.11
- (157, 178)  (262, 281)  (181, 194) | 0.36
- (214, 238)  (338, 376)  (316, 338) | -0.24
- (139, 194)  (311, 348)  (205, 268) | -0.11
